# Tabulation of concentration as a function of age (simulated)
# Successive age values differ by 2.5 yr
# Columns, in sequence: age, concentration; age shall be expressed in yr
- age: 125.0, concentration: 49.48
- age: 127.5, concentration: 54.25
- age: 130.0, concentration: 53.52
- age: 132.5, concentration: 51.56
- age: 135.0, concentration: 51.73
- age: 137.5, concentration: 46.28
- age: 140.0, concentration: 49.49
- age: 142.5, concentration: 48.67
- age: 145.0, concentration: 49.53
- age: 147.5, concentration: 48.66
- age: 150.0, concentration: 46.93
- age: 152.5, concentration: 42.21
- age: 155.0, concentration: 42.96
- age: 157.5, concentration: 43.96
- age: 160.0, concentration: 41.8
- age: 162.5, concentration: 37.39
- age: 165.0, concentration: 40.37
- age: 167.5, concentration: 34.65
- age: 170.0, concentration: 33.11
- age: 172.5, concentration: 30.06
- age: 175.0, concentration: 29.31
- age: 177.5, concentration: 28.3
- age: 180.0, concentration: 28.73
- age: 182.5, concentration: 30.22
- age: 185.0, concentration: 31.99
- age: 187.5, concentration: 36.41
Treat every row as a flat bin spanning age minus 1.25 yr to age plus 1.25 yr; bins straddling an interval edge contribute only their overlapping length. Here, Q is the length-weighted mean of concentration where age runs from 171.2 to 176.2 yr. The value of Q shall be 29.7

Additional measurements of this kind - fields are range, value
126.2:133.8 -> 53.1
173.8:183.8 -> 29.2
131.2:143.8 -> 49.6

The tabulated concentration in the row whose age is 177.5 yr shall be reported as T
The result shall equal 28.3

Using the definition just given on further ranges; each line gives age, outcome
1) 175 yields 29.31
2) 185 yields 31.99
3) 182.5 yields 30.22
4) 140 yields 49.49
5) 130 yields 53.52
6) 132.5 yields 51.56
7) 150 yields 46.93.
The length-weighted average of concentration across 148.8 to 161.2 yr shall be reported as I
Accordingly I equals 43.6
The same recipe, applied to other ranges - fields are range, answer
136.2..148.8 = 48.5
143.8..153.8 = 46.8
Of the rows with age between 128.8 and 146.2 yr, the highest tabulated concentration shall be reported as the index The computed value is 53.52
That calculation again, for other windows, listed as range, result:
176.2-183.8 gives 30.22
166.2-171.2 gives 34.65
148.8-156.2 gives 46.93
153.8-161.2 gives 43.96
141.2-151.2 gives 49.53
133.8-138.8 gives 51.73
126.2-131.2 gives 54.25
